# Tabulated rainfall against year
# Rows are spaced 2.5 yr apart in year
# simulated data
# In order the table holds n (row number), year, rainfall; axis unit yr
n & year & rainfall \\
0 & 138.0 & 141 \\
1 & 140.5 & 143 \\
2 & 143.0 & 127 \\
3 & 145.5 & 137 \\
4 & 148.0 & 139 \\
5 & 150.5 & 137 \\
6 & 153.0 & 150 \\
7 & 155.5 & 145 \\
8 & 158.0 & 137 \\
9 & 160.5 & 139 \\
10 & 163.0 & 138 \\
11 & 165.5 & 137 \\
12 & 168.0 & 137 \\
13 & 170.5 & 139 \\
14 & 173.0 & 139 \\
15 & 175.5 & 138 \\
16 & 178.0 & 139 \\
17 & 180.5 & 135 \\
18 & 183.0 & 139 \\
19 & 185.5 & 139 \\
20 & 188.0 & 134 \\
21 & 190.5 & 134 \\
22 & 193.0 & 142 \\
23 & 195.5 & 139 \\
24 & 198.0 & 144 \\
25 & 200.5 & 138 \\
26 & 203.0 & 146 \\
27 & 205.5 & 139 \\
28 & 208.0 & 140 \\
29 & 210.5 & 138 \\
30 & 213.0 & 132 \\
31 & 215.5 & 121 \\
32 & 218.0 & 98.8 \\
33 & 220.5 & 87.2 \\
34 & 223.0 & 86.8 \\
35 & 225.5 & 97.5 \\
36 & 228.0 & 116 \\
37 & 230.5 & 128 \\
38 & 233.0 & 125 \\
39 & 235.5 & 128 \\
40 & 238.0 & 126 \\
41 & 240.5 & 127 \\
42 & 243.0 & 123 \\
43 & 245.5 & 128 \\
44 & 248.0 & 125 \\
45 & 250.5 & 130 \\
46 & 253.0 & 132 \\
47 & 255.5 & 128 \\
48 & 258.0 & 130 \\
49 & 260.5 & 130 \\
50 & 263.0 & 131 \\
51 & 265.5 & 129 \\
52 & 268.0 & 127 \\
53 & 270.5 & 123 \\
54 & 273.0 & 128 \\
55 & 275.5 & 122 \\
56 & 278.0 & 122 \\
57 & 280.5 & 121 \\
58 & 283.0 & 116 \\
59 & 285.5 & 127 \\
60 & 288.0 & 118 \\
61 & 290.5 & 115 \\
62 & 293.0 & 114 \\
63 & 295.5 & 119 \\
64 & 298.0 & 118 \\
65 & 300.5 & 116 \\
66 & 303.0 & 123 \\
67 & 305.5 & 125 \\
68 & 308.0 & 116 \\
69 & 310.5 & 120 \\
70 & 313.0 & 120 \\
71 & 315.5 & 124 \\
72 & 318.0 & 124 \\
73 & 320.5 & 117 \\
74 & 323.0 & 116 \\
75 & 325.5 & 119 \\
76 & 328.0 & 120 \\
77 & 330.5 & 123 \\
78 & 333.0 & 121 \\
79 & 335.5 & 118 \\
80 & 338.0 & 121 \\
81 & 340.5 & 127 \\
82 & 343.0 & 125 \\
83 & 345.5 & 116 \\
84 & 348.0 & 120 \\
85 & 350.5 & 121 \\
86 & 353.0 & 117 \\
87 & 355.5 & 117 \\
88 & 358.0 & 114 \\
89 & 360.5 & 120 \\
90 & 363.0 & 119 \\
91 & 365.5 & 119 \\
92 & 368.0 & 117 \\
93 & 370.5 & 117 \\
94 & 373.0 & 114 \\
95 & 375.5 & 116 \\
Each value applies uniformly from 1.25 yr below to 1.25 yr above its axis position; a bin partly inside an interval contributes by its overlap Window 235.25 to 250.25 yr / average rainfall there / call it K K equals 126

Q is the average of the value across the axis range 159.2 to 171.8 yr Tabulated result 138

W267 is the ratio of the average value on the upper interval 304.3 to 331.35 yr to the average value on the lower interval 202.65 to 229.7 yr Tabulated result 1.0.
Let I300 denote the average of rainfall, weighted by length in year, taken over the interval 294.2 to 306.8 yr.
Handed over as 120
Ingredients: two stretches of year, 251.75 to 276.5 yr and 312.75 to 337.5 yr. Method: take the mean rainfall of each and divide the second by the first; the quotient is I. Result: 0.9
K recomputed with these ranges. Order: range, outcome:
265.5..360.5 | 120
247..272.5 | 129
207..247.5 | 119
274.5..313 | 119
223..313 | 122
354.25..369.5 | 118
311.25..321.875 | 121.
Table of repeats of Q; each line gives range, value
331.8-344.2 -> 122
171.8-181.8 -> 138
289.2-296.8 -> 116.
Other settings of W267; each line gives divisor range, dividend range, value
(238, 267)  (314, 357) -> 0.94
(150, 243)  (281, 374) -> 0.91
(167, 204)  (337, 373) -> 0.86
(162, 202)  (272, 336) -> 0.87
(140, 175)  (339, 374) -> 0.86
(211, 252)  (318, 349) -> 1.02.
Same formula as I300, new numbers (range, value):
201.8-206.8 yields 142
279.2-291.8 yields 119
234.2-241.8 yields 127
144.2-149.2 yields 138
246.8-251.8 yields 128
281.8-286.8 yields 122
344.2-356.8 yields 118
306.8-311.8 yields 118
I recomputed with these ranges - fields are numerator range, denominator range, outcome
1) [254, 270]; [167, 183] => 0.93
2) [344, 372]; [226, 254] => 0.94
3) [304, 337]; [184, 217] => 0.88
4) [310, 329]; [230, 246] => 0.95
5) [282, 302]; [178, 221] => 0.89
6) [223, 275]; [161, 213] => 0.90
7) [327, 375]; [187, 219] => 0.89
